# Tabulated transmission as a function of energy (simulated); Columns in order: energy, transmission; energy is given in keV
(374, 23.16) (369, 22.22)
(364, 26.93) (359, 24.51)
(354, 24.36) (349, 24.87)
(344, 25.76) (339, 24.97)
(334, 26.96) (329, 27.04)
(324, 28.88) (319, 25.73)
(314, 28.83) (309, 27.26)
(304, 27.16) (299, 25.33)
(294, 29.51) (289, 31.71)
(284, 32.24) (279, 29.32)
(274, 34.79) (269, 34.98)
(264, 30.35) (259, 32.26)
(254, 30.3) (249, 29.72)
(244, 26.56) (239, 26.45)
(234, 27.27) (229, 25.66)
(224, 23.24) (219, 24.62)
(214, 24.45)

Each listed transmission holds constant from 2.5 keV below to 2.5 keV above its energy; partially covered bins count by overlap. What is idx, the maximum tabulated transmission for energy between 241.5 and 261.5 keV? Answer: 32.26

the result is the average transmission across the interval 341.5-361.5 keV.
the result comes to 24.9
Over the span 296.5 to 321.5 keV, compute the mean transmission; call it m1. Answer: 26.9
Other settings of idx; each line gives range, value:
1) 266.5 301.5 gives 34.98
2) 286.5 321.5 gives 31.71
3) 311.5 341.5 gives 28.88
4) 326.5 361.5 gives 27.04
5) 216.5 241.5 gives 27.27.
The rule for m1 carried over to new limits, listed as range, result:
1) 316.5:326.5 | 27.3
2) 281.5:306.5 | 29.2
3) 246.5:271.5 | 31.5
